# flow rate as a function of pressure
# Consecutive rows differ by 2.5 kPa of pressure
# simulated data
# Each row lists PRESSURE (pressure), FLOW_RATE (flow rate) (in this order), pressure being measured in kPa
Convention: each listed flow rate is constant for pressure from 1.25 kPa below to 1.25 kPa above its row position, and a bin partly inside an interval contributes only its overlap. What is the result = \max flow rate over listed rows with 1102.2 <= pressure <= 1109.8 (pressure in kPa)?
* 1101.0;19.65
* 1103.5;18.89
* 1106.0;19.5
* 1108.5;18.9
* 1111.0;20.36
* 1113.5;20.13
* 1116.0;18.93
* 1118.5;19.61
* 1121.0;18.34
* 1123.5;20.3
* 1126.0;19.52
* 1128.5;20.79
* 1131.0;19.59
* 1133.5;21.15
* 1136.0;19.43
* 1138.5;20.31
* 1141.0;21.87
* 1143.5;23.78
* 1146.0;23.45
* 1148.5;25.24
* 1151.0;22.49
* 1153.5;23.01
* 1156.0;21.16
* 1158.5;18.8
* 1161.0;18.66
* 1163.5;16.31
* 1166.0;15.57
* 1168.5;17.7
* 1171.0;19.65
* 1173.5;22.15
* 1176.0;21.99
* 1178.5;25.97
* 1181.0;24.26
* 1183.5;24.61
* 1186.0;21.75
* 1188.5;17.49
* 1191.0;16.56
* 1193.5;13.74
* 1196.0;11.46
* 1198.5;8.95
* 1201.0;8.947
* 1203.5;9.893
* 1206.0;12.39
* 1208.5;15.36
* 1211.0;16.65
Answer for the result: 19.5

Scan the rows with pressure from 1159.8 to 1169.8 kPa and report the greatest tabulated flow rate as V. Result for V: 18.66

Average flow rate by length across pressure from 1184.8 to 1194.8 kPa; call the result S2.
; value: 17.3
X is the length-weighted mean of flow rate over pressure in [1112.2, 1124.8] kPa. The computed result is 19.5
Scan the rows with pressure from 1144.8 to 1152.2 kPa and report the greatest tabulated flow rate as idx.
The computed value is 25.24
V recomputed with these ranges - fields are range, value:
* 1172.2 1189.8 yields 25.97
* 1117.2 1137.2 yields 21.15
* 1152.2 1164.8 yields 23.01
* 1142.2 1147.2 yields 23.78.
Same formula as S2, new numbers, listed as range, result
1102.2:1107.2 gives 19.2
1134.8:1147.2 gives 21.8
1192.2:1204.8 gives 10.6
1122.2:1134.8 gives 20.3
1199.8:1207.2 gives 10.4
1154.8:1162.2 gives 19.5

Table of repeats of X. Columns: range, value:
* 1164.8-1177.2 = 19.4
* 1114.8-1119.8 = 19.3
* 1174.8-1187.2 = 23.7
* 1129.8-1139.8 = 20.1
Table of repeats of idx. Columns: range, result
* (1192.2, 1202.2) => 13.74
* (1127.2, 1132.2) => 20.79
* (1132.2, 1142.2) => 21.87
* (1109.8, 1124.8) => 20.36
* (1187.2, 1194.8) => 17.49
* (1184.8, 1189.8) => 21.75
